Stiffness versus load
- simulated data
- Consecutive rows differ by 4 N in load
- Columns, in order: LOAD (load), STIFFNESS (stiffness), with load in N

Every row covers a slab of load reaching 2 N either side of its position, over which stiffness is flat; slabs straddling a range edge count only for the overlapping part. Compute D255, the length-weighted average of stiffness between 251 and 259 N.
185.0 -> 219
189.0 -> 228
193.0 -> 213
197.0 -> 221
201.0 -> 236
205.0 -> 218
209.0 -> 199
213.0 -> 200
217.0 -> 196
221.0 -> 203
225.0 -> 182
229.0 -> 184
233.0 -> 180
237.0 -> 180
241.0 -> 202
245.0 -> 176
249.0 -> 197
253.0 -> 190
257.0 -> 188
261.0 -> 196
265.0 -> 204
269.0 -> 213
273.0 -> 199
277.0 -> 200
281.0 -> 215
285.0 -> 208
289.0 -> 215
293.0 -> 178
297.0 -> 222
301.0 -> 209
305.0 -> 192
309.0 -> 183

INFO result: 189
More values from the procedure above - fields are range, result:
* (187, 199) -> 221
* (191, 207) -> 222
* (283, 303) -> 206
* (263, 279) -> 204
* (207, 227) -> 196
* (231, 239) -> 180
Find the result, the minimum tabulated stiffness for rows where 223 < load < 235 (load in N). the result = 180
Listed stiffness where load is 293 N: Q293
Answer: 178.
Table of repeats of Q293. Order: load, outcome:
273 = 199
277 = 200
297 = 222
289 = 215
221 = 203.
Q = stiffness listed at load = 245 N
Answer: 176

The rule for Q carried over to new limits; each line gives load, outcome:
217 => 196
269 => 213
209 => 199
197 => 221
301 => 209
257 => 188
